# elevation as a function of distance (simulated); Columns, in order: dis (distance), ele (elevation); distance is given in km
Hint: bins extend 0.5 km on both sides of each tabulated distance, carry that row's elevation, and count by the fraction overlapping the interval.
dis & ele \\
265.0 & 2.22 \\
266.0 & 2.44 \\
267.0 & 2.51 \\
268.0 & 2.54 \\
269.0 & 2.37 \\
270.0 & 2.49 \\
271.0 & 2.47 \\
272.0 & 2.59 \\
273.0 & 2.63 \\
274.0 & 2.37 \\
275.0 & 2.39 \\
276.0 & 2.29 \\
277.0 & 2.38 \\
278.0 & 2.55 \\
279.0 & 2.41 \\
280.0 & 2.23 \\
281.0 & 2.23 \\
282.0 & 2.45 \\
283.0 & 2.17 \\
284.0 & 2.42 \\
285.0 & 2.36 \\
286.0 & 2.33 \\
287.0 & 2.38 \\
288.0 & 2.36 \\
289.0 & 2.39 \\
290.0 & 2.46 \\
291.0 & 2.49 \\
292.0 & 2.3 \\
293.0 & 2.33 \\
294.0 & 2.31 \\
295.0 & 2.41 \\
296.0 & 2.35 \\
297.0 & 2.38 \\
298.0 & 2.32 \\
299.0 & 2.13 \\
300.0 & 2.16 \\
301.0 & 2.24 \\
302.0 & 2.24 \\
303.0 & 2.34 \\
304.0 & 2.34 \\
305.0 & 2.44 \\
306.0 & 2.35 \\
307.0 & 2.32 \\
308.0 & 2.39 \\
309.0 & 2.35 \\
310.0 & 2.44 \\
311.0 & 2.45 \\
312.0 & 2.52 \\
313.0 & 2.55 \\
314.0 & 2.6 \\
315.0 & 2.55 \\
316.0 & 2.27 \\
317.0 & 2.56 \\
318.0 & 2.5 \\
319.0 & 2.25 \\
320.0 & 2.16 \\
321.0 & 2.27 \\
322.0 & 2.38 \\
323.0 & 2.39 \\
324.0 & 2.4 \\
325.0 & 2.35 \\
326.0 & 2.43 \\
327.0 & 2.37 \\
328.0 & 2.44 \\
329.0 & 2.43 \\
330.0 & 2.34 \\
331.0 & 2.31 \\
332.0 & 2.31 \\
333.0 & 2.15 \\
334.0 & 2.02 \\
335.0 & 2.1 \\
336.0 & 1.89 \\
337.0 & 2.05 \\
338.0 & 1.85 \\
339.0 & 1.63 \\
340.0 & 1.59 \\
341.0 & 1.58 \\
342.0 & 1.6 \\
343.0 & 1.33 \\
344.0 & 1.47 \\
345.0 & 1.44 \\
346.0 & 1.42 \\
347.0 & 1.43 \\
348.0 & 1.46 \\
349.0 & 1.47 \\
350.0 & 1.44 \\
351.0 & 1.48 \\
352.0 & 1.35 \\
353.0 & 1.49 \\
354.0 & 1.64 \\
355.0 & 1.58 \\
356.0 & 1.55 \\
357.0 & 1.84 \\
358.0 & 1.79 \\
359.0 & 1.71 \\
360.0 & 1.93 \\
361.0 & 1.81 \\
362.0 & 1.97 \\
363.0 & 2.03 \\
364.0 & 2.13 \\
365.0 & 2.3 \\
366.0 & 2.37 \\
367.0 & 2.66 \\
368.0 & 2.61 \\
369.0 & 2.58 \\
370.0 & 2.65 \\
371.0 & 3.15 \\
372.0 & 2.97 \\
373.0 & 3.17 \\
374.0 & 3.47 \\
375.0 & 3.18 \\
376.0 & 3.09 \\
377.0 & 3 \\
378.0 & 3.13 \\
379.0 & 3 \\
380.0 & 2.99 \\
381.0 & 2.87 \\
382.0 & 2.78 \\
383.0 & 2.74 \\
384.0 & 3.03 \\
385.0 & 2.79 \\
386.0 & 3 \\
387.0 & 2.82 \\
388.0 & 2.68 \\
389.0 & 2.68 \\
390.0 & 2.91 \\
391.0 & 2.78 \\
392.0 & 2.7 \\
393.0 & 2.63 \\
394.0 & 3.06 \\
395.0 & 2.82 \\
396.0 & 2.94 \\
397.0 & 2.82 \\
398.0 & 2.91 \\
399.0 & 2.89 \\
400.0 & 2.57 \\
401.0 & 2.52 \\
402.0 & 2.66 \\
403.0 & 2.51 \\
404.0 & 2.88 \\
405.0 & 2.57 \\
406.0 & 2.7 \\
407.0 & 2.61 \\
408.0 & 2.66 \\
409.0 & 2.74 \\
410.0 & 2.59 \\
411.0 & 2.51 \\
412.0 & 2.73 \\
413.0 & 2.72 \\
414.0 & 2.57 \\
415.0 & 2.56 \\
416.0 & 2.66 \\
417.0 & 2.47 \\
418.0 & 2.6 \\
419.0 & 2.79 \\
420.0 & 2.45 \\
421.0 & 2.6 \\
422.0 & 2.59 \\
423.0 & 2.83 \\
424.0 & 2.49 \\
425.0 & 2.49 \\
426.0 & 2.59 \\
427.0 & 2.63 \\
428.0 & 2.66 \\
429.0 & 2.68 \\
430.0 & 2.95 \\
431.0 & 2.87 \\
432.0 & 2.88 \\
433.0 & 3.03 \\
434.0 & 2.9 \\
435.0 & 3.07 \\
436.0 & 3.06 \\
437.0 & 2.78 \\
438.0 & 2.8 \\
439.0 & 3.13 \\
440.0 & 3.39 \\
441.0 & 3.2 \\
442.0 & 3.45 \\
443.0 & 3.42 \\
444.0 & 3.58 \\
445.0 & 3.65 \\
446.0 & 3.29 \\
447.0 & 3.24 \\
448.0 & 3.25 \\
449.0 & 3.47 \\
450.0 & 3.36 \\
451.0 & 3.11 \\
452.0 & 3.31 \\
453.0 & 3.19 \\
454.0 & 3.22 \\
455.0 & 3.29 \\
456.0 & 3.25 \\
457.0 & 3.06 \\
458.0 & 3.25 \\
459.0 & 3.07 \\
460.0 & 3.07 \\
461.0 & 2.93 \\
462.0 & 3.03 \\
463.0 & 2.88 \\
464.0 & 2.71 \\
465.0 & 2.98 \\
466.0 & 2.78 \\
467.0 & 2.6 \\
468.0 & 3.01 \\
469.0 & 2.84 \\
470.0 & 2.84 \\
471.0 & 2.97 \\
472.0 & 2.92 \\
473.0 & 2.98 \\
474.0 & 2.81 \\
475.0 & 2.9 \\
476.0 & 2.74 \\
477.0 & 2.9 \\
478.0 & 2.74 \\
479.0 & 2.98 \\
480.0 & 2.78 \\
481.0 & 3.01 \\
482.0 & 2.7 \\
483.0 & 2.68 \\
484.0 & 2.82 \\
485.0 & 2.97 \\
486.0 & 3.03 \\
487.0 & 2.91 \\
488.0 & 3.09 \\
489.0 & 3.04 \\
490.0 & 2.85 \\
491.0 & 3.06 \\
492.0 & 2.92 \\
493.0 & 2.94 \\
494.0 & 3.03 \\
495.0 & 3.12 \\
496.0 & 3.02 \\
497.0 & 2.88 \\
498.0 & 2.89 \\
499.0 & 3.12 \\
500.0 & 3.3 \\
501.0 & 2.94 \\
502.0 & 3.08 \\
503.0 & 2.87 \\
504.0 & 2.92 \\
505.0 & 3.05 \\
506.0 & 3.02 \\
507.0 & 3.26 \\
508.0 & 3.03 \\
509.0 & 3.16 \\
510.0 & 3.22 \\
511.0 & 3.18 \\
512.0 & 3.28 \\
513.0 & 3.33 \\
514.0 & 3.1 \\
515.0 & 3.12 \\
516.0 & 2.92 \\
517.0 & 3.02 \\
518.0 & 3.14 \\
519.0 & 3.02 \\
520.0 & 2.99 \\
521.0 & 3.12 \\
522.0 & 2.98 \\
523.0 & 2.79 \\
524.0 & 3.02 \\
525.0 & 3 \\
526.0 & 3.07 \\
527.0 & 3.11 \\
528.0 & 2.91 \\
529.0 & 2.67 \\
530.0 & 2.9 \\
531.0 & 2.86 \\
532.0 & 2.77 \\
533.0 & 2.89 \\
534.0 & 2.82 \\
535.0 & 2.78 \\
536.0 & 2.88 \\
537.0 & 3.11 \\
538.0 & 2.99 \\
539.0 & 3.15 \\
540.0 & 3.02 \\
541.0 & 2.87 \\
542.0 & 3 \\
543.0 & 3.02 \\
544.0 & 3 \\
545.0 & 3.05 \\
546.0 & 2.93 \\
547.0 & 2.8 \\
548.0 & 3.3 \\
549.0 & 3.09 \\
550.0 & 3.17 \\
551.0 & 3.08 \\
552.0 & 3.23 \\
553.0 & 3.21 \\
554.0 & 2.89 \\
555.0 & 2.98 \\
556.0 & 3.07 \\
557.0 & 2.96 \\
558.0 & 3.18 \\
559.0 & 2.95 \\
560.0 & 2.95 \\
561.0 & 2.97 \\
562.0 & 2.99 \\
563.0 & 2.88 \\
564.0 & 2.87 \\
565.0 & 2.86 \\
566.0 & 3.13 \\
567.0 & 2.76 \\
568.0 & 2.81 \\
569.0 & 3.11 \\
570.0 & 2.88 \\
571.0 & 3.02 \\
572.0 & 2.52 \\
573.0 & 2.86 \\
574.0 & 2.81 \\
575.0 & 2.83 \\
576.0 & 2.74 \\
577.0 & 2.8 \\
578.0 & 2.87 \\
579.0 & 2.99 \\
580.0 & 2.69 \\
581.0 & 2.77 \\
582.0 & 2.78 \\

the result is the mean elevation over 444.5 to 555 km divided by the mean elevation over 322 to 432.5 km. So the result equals 1.3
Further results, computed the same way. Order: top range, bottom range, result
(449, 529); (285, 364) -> 1.43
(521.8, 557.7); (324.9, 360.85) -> 1.65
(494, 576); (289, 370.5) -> 1.42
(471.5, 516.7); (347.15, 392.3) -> 1.24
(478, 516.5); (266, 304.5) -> 1.27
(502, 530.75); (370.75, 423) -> 1.09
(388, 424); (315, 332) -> 1.14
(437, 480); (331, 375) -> 1.55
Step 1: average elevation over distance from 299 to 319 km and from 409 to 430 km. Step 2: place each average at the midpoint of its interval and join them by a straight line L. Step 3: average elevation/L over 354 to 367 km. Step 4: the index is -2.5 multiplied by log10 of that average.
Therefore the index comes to 0.28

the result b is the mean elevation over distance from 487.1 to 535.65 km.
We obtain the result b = 3.01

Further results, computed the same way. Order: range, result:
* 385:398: 2.82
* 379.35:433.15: 2.72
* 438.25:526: 3.05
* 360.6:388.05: 2.75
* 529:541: 2.91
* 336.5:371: 1.82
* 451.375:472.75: 3.01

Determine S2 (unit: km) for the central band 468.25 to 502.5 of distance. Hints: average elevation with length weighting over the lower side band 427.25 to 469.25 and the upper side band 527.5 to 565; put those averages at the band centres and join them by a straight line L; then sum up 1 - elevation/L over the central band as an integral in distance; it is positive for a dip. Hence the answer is 1.2 km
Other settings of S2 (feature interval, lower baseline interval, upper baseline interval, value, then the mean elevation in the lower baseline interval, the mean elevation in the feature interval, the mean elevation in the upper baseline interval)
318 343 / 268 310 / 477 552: 3.5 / 2.37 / 2.13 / 3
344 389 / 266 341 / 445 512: 4.8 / 2.33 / 2.31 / 3.02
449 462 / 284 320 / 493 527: -1.4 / 2.37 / 3.18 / 3.06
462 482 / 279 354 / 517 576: -1.2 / 2.15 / 2.86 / 2.96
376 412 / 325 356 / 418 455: -4.7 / 1.81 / 2.79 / 3.01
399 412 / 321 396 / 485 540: -0.7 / 2.29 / 2.64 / 3.01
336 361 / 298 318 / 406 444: 9.2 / 2.38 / 1.6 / 2.8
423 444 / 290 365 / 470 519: -2.2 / 2.08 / 2.94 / 2.99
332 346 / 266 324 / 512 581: 4.1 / 2.38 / 1.75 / 2.97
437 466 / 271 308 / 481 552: -3.8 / 2.36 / 3.18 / 3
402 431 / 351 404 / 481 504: 0.6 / 2.56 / 2.64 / 2.97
